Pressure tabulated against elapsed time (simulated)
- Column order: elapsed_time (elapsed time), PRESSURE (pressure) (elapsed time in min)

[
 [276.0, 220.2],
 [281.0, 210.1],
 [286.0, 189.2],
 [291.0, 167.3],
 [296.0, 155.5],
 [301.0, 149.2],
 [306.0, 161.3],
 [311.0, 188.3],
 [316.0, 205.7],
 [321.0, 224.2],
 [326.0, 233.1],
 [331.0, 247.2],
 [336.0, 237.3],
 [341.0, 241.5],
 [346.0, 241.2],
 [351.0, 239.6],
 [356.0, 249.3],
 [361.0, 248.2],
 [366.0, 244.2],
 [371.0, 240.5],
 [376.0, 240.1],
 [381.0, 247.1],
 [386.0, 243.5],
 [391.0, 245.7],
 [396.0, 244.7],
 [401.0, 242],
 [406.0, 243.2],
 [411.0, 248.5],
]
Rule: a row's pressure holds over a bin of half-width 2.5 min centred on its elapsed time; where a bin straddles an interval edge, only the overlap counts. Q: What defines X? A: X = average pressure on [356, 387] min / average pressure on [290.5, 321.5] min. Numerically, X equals 1.38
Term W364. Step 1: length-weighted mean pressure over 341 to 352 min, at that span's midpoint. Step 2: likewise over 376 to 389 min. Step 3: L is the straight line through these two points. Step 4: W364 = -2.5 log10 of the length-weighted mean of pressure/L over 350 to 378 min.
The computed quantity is -0.01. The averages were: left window 241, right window 244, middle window 244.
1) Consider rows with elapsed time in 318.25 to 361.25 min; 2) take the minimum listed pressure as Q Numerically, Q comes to 224.2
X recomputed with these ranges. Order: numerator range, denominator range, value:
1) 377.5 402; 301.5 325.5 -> 1.26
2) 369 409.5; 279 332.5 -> 1.26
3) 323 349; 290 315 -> 1.44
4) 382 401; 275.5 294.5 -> 1.27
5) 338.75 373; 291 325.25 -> 1.34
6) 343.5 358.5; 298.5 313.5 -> 1.46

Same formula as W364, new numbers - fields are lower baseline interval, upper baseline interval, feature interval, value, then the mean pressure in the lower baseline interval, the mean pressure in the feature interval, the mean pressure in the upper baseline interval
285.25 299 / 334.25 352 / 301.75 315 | 0.10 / 168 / 175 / 240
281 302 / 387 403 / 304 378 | -0.12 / 172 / 230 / 244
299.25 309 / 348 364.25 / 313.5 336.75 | -0.18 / 157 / 229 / 245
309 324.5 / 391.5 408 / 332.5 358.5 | -0.10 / 208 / 242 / 244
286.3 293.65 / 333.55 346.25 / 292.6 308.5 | 0.20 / 174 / 156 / 240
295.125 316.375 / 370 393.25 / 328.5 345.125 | -0.21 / 170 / 242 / 244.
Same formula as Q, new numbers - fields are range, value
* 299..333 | 149.2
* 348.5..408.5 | 239.6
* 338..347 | 241.2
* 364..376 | 240.1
